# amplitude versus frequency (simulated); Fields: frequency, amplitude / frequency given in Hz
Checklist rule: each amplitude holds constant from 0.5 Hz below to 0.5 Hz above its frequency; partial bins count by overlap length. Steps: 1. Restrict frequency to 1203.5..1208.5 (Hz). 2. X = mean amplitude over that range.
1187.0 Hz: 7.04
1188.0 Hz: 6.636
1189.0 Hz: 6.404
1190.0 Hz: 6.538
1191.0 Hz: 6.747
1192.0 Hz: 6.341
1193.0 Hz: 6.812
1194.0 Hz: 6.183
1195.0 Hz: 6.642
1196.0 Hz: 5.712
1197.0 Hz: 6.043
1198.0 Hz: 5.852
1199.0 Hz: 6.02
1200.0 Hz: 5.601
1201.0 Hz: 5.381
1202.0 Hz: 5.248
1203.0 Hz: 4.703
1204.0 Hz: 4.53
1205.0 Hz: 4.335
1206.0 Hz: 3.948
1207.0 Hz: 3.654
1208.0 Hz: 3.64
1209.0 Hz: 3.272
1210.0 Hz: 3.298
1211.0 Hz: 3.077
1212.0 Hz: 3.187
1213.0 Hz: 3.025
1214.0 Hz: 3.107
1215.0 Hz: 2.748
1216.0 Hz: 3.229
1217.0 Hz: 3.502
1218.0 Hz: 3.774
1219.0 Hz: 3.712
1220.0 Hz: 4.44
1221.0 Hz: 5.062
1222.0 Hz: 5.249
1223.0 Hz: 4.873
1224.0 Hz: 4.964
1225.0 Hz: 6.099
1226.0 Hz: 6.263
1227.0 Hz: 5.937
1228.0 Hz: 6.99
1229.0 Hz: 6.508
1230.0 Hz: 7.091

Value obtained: 4.02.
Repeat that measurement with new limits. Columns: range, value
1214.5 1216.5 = 2.99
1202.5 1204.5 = 4.62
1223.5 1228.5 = 6.05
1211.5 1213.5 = 3.11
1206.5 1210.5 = 3.47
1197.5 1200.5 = 5.82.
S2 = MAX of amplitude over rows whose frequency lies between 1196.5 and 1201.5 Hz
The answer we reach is 6.043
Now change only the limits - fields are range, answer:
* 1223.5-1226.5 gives 6.263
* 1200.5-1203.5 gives 5.381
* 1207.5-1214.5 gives 3.64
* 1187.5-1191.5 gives 6.747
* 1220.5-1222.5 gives 5.249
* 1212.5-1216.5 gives 3.229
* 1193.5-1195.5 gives 6.642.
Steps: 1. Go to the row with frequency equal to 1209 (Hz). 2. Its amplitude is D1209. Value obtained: 3.272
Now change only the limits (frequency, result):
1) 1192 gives 6.341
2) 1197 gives 6.043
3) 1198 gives 5.852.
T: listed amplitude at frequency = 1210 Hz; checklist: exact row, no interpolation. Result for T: 3.298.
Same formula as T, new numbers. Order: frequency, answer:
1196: 5.712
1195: 6.642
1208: 3.64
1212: 3.187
